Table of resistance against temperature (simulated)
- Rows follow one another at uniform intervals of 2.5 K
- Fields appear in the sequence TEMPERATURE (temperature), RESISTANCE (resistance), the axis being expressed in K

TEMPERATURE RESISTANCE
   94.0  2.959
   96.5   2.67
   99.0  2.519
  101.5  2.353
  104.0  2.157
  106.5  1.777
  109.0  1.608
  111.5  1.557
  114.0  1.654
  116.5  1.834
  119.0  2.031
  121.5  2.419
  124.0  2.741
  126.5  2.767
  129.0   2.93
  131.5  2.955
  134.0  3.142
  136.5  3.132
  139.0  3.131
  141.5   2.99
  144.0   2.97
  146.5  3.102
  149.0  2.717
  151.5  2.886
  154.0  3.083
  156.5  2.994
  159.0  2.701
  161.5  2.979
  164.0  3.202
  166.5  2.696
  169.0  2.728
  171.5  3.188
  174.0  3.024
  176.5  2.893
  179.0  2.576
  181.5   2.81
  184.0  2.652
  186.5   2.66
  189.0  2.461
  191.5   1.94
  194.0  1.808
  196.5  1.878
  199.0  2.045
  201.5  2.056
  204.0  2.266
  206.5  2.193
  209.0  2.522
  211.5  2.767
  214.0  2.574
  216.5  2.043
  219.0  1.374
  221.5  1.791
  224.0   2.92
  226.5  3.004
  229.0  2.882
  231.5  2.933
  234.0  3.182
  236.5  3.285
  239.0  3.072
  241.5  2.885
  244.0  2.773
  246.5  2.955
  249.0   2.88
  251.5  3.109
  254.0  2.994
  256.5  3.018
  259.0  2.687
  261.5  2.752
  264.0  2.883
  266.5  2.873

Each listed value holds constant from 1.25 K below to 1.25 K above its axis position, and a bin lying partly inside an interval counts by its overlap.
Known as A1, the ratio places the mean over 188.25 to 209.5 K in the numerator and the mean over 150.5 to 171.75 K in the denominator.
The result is 0.7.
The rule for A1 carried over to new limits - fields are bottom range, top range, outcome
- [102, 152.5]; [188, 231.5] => 0.91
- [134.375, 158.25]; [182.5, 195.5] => 0.77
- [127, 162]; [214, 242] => 0.89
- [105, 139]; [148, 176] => 1.23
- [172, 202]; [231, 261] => 1.23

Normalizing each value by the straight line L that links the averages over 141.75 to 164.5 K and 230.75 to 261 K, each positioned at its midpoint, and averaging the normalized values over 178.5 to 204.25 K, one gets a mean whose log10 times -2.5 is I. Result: 0.28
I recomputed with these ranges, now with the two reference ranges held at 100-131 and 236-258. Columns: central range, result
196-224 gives 0.25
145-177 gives -0.20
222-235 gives -0.02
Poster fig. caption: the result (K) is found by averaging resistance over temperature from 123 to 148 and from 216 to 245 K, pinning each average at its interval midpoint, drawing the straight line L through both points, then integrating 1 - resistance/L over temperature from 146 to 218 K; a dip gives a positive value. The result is 6.5 K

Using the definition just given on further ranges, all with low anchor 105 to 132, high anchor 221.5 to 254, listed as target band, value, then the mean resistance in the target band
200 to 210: 1.8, 2.25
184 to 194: 1.2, 2.32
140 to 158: -4.4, 2.96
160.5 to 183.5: -3.3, 2.89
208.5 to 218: 1.2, 2.44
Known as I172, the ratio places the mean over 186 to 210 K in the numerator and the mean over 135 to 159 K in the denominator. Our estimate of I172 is 0.7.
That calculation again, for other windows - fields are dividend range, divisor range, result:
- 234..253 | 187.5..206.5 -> 1.44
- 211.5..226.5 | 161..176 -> 0.76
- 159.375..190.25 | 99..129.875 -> 1.31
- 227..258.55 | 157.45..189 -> 1.06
